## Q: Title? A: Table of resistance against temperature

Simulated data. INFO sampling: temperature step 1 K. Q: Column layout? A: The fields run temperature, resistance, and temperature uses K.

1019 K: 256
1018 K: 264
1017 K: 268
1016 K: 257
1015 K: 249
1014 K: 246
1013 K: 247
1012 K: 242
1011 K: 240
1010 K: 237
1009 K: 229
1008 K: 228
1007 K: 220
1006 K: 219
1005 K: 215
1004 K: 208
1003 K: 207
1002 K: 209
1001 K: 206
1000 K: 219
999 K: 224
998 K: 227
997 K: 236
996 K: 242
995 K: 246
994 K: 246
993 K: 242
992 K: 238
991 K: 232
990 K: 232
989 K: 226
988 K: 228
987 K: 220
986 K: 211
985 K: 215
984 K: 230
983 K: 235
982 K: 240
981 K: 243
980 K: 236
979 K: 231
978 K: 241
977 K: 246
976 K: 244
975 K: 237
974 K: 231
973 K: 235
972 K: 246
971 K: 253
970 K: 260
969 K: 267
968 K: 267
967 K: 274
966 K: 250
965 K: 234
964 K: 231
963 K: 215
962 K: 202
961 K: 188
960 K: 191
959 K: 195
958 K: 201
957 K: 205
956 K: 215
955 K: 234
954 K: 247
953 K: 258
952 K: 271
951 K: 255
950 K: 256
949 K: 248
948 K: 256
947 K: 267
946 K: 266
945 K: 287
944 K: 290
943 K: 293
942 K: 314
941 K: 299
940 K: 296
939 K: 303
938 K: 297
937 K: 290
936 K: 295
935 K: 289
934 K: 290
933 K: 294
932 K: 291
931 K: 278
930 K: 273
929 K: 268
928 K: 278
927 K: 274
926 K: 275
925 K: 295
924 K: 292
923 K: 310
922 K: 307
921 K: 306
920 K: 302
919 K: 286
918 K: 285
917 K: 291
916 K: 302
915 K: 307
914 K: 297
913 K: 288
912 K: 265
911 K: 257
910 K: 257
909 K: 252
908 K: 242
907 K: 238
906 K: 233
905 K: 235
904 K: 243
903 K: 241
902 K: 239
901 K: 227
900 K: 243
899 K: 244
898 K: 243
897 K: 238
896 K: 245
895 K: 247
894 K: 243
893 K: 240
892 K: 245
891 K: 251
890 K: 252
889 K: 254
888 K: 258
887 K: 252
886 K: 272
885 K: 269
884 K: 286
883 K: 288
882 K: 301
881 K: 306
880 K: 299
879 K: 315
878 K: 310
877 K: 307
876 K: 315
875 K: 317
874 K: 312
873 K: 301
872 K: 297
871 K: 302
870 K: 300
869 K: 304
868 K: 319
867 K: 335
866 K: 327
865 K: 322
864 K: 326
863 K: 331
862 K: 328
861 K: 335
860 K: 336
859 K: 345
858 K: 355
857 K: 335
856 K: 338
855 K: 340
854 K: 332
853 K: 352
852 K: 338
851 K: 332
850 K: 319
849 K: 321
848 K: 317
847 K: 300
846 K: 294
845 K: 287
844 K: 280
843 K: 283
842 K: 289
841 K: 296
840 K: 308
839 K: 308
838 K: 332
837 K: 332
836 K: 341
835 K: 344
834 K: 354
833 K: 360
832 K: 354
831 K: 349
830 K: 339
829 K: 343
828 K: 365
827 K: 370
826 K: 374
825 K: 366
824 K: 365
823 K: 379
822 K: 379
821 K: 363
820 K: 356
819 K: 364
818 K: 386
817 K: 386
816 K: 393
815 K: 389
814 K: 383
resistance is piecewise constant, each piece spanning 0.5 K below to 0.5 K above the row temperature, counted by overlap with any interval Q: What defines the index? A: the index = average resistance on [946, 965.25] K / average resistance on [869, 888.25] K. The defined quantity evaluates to 0.8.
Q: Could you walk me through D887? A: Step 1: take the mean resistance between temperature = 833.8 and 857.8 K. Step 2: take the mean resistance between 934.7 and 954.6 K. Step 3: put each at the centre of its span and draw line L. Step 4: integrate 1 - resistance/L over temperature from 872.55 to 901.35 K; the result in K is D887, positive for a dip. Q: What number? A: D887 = 2.9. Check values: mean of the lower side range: 320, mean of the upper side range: 279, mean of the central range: 272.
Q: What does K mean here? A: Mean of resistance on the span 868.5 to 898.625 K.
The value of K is 279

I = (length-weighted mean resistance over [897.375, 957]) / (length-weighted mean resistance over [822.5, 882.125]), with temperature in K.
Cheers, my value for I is 0.83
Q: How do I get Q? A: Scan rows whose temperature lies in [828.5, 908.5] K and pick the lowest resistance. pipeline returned 227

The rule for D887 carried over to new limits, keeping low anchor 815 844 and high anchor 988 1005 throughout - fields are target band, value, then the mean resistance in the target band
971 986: 0.26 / 236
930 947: -1.35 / 291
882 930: 4.37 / 266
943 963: 1.54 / 239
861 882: 0.29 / 314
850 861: -0.31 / 339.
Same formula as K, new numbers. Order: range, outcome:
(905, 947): 283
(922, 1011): 248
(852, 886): 317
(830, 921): 295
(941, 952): 274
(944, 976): 241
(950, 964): 223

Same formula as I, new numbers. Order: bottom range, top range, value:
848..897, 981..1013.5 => 0.75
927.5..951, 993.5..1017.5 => 0.82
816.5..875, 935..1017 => 0.73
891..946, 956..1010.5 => 0.84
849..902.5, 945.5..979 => 0.81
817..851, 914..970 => 0.80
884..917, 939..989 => 0.96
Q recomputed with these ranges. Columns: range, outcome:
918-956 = 215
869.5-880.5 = 297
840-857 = 280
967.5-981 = 231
